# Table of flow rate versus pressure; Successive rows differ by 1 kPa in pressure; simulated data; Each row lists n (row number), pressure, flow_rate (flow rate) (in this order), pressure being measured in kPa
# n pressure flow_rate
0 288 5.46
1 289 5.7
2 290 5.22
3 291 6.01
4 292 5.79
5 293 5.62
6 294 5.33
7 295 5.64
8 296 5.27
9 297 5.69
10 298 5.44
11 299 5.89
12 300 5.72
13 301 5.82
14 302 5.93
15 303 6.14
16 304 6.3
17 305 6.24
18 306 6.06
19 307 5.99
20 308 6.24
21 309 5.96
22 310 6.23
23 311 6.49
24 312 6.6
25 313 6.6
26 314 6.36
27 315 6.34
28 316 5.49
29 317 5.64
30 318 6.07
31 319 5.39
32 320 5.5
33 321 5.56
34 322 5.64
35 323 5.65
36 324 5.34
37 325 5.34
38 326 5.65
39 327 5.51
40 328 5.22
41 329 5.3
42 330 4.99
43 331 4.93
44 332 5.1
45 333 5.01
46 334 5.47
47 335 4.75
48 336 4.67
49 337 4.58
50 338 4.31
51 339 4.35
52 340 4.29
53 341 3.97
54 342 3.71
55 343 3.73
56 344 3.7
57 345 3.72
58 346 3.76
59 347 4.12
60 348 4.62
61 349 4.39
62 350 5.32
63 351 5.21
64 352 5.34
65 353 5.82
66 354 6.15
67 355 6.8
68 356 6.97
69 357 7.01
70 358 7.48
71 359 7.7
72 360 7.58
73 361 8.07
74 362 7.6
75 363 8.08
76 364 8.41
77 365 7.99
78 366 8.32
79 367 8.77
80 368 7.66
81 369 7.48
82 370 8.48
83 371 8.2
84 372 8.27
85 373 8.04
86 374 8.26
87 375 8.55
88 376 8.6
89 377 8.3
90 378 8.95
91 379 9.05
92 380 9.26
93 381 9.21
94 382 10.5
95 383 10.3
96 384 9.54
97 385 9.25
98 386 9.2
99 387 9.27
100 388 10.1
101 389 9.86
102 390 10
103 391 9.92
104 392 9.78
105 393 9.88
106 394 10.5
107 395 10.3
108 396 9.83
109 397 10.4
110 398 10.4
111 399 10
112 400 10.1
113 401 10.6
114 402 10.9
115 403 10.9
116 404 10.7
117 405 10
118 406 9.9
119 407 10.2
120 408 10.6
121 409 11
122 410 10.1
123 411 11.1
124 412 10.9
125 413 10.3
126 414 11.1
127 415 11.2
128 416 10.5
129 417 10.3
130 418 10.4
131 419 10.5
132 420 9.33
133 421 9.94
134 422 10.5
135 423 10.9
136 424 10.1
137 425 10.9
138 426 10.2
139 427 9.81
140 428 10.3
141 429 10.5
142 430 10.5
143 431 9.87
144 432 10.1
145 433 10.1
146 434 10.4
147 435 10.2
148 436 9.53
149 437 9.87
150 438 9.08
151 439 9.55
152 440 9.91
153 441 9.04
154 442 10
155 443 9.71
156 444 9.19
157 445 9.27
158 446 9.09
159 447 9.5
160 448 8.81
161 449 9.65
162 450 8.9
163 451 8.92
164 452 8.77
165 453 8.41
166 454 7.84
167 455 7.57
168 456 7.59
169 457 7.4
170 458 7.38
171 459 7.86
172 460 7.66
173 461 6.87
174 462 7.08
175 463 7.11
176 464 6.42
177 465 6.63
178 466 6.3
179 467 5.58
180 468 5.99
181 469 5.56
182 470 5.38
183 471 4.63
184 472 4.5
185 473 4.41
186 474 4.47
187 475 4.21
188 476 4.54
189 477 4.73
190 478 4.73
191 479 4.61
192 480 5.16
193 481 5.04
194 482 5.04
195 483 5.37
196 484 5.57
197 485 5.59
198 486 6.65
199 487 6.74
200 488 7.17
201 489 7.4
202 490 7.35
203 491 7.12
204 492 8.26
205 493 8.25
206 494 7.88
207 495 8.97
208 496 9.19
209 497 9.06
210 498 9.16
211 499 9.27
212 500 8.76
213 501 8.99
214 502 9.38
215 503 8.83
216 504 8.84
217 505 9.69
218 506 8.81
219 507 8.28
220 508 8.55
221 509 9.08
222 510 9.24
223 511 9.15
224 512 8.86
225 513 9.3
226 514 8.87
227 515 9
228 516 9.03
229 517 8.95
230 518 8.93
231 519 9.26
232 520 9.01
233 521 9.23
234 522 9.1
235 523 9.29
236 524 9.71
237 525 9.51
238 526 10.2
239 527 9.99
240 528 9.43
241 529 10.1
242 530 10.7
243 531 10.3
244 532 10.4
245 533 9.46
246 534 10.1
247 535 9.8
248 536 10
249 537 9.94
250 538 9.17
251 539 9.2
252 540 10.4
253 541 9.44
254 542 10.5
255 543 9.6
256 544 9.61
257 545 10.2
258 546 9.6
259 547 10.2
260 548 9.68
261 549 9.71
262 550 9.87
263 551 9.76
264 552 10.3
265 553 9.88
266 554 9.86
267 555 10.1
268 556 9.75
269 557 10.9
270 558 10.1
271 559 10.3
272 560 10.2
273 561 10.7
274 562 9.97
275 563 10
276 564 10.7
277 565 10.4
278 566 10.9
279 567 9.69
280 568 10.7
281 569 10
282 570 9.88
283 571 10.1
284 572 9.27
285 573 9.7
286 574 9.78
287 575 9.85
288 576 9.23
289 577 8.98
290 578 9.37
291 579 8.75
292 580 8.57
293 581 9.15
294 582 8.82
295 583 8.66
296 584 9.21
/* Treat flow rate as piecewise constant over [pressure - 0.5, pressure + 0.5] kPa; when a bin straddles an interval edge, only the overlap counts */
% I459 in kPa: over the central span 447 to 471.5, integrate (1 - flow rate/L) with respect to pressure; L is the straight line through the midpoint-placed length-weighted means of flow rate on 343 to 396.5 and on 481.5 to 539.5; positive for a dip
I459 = 3.27 kPa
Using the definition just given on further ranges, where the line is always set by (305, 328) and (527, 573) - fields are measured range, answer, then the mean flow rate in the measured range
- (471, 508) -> 8.2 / 6.99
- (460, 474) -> 4.3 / 5.89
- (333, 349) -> 5.2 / 4.28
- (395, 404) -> -3.7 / 10.4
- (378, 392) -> -5.0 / 9.63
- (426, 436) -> -2.8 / 10.2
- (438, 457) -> -1.7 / 8.95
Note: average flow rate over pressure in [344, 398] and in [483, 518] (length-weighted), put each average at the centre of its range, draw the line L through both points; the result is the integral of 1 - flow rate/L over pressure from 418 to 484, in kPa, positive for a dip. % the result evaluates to 1.8 kPa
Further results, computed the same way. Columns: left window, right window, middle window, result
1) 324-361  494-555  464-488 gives 8.62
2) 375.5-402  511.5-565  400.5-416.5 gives -1.42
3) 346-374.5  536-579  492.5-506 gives 0.19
